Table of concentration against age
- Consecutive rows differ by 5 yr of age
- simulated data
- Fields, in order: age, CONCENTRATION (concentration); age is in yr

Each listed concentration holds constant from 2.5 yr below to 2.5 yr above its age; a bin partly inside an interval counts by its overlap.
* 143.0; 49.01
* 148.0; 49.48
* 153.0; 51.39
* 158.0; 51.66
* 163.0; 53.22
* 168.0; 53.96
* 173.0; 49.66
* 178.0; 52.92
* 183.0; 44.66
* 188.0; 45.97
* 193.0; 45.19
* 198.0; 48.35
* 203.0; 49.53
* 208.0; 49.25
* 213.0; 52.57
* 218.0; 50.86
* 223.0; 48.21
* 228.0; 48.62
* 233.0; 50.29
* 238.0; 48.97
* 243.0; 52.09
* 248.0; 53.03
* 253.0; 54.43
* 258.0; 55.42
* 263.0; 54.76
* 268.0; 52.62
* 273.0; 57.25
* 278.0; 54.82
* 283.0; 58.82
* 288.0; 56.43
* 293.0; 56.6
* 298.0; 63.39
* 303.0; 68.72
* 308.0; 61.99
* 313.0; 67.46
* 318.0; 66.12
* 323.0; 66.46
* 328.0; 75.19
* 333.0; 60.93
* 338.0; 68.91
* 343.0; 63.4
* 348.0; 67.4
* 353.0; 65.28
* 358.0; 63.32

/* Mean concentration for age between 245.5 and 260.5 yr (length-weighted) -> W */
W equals 54.3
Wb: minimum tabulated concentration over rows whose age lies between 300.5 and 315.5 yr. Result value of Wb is 61.99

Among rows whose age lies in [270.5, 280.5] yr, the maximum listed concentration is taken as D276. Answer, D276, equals 57.25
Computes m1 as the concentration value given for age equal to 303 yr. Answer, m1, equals 68.72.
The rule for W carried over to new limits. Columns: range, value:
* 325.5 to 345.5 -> 67.1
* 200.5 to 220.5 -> 50.6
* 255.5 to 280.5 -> 55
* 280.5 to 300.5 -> 58.8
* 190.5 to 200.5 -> 46.8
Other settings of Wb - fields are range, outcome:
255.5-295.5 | 52.62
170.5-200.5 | 44.66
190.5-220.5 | 45.19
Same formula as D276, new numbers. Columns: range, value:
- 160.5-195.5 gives 53.96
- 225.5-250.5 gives 53.03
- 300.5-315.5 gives 68.72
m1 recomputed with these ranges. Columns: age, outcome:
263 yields 54.76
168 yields 53.96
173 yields 49.66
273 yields 57.25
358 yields 63.32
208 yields 49.25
